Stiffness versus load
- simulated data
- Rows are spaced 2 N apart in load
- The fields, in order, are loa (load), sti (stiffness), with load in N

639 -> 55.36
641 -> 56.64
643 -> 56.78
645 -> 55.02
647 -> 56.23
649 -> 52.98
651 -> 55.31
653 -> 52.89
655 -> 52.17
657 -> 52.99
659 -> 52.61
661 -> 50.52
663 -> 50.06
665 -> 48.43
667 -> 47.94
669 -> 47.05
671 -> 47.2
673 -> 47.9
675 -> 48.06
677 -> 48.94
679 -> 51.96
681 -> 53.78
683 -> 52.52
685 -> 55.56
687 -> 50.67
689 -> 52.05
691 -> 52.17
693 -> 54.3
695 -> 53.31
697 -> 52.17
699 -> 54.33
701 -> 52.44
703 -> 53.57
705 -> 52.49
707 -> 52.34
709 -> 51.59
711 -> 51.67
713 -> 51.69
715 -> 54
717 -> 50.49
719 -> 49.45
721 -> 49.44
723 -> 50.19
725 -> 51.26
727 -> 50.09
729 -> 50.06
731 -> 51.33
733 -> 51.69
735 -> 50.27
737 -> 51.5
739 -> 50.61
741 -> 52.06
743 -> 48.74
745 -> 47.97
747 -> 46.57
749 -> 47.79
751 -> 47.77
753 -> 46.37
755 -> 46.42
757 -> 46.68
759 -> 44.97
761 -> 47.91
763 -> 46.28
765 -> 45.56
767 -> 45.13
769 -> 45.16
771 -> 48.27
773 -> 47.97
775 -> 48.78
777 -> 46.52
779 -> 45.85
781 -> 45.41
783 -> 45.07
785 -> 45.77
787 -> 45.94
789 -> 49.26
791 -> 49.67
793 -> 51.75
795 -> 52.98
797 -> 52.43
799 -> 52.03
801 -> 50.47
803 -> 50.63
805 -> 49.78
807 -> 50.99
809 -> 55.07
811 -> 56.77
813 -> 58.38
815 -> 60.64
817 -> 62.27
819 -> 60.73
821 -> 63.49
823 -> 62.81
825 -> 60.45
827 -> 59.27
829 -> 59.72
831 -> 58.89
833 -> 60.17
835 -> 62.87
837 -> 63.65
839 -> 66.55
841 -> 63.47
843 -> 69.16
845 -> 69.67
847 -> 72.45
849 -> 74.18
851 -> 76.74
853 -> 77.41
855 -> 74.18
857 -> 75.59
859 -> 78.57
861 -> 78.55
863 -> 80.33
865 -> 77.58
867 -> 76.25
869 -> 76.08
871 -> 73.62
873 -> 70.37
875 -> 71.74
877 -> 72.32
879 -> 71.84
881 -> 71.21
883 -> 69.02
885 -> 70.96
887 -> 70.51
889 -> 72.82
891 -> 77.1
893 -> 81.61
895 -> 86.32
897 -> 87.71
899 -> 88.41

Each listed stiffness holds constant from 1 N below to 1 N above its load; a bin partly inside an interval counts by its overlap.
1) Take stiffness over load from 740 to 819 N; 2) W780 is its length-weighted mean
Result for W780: 49.6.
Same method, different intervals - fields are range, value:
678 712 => 52.8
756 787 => 46.3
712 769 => 48.9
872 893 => 72.3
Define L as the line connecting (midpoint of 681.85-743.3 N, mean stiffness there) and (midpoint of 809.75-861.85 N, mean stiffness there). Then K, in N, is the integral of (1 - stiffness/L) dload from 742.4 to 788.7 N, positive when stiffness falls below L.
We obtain 9.0 N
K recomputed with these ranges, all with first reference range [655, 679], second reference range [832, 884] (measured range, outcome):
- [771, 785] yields 3.56 N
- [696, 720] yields 0.94 N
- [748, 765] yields 3.78 N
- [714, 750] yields 4.36 N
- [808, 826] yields 1.92 N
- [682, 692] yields -0.15 N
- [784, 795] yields 2.60 N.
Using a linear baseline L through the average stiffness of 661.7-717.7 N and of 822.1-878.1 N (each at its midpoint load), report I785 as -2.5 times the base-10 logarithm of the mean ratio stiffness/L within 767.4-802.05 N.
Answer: 0.28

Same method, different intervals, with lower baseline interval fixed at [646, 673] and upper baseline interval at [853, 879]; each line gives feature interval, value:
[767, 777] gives 0.336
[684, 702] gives 0.041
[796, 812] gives 0.287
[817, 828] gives 0.146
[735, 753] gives 0.237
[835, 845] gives 0.102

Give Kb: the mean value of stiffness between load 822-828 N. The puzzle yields 60.8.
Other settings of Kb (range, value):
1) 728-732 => 50.7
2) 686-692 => 51.6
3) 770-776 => 48.3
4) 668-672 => 47.1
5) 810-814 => 57.6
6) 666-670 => 47.5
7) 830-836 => 60.6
